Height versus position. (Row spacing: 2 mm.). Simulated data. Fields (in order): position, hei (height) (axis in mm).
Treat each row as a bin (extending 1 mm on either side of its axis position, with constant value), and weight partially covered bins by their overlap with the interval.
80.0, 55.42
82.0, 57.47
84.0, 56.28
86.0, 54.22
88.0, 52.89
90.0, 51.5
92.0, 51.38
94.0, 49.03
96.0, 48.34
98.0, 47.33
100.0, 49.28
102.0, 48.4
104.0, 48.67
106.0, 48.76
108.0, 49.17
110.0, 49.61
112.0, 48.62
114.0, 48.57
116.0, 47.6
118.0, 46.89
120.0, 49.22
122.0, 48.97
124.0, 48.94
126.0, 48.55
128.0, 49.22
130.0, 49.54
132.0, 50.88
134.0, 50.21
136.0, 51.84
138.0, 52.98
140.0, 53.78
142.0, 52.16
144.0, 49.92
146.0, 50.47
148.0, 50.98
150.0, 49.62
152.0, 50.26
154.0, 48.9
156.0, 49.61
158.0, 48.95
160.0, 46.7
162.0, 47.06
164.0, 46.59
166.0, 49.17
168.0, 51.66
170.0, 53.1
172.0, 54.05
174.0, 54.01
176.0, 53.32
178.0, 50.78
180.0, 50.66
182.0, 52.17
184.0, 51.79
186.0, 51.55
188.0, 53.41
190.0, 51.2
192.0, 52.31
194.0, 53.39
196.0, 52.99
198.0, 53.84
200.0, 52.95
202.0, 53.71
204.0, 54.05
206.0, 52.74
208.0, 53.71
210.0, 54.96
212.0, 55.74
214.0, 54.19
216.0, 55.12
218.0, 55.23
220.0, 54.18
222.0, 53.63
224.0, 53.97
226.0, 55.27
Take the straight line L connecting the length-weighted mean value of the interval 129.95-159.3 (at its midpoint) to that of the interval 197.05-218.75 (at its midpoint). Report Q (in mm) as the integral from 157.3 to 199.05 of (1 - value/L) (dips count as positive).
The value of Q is 0.9 mm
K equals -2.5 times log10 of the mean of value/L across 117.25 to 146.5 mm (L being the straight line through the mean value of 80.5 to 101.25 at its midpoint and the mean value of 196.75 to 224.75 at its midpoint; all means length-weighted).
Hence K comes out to 0.050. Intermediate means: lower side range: 51.8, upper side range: 54.1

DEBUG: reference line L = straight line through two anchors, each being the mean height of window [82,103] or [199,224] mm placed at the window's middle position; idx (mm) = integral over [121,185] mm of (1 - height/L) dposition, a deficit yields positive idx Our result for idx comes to 2.6 mm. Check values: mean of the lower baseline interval 51.2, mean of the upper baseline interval 54.2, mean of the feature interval 50.5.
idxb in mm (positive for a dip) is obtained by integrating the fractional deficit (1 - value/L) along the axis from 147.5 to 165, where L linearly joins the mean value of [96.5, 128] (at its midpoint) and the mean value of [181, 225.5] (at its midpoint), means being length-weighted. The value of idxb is 0.8 mm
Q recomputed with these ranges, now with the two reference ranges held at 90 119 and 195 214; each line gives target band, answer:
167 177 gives -0.2 mm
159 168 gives 0.7 mm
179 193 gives 0.3 mm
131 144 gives -0.3 mm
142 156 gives 0.2 mm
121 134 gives 0.1 mm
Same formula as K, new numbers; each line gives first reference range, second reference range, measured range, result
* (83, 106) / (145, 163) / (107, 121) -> 0.04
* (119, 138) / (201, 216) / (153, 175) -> 0.04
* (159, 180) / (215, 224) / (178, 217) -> -0.01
